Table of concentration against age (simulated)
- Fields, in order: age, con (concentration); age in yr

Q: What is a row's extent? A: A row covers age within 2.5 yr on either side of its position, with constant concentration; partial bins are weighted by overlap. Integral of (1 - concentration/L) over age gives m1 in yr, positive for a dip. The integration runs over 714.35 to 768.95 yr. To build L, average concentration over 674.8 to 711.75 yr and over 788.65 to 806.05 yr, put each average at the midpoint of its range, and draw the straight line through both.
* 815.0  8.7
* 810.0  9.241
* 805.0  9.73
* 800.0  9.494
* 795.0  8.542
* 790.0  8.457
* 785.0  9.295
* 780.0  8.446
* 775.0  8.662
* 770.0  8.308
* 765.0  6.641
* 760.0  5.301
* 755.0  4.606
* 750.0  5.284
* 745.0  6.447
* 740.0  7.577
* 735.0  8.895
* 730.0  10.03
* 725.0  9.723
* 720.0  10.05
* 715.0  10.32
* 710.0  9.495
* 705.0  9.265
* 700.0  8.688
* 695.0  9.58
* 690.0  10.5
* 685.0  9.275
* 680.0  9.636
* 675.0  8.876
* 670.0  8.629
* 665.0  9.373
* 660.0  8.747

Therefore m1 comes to 9.6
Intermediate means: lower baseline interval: 9.45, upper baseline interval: 9.04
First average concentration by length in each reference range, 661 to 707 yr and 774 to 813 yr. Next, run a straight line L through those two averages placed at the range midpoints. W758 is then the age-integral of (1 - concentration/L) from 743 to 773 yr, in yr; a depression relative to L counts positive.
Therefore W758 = 9.7 yr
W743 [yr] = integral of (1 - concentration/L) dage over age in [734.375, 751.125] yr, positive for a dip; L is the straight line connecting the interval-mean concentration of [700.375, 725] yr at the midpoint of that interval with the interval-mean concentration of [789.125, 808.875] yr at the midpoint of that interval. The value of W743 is 4.4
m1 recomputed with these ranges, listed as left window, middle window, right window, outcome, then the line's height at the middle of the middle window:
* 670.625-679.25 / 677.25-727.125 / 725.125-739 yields -2.8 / 9.13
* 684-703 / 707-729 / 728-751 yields -3.4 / 8.58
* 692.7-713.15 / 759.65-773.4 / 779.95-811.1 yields 3.1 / 9.14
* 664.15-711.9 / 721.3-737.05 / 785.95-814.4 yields -0.6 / 9.24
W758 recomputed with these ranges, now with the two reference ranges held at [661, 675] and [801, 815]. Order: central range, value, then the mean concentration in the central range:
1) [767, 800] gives 2.2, 8.65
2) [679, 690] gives -0.8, 9.67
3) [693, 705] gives -0.1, 9.14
